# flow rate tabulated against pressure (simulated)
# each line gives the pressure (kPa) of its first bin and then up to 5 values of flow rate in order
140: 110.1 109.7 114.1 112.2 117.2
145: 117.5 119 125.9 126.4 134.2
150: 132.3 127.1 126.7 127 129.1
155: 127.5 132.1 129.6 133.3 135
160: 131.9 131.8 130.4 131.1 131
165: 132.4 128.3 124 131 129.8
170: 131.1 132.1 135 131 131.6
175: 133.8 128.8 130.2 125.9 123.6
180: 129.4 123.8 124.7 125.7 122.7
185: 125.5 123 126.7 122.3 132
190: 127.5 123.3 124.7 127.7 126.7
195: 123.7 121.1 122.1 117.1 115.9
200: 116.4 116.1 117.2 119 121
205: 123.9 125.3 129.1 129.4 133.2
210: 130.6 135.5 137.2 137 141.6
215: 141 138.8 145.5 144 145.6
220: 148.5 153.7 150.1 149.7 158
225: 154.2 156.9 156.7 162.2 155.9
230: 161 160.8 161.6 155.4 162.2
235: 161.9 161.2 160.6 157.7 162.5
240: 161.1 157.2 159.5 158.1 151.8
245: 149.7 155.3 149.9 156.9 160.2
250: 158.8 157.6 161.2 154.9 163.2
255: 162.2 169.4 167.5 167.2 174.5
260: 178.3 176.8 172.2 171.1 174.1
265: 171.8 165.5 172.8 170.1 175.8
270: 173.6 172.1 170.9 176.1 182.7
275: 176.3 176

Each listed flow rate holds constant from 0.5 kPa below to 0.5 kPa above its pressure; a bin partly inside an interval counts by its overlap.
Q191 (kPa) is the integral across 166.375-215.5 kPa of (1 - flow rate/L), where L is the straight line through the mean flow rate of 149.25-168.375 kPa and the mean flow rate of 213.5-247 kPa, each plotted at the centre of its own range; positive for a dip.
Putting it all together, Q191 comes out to 4.82 kPa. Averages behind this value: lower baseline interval 130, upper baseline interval 154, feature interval 127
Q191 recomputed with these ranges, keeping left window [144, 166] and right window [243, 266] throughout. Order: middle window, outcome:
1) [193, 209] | 2.5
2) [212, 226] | 0.4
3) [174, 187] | 1.0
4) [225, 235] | -0.3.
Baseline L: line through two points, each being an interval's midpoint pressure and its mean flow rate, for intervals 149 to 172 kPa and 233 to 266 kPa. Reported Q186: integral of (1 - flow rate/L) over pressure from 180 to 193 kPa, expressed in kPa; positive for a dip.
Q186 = 1.3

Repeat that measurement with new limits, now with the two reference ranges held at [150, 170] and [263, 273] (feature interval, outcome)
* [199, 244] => 2.6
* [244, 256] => 0.5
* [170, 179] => 0.3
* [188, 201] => 1.9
